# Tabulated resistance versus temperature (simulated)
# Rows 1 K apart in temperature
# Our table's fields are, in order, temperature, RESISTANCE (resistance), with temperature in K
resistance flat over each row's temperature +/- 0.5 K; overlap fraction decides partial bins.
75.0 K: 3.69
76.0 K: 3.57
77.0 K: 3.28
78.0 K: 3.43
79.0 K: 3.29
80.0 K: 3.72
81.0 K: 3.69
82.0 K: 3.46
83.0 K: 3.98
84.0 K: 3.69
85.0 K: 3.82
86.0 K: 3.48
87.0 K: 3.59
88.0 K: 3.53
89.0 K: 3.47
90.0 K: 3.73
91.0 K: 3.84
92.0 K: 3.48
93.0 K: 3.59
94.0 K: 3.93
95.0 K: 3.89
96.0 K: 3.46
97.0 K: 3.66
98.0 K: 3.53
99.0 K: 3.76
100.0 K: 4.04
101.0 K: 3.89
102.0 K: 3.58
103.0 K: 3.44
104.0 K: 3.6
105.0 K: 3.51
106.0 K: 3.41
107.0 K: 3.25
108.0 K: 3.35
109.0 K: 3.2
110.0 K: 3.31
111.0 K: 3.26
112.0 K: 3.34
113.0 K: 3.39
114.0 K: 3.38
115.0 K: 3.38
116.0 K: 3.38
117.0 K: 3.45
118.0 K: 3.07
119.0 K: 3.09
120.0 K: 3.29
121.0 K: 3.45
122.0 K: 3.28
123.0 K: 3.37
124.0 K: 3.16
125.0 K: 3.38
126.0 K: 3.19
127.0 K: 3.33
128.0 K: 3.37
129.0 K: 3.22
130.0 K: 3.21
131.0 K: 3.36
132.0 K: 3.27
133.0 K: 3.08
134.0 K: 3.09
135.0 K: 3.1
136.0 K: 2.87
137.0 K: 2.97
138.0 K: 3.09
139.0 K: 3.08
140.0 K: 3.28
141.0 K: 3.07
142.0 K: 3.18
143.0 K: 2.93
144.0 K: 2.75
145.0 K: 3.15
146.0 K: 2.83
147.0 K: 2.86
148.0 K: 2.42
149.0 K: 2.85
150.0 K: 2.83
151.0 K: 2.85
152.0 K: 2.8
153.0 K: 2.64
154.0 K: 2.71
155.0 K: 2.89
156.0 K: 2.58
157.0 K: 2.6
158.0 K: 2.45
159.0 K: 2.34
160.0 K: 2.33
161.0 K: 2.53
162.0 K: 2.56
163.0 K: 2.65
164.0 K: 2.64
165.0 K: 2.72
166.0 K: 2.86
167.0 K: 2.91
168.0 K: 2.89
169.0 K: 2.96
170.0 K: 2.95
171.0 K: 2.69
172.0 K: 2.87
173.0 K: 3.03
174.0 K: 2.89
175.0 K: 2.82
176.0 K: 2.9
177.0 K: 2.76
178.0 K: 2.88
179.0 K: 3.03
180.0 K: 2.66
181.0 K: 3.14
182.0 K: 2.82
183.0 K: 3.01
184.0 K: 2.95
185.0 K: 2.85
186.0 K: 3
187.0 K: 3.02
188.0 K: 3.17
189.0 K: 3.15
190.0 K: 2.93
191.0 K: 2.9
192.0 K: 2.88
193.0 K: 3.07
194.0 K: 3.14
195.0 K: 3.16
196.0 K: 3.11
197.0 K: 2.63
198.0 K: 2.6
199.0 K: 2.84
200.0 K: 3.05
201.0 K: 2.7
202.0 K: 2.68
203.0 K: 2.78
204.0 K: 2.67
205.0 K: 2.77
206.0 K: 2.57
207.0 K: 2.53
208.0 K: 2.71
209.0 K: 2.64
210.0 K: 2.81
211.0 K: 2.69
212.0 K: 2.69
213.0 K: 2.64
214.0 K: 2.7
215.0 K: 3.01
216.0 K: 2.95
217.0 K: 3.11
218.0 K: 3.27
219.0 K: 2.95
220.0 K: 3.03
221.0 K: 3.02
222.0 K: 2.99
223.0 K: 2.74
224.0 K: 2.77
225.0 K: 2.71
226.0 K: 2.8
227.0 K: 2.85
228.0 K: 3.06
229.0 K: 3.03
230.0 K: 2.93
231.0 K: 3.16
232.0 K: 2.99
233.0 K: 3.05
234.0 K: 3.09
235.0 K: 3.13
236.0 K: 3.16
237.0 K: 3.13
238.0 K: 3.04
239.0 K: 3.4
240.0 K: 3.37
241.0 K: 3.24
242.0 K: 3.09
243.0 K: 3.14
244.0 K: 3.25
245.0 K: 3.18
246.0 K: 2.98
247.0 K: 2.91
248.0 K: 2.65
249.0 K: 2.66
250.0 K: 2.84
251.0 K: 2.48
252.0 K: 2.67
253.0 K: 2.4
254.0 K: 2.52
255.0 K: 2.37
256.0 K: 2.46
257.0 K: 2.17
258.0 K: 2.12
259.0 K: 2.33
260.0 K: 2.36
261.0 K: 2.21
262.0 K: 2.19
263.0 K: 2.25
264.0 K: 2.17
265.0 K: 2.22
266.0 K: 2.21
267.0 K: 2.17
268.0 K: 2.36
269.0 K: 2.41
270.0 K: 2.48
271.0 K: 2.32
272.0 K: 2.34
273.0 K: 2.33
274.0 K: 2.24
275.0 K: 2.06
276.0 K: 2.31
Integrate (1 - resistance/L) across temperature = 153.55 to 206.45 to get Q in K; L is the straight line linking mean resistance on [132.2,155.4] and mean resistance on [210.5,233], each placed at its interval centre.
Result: 1.8 K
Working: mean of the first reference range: 2.93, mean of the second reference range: 2.92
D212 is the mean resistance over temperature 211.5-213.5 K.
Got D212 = 2.67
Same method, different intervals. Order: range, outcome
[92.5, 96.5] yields 3.72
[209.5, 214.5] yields 2.71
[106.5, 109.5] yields 3.27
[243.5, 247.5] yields 3.08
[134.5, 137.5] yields 2.98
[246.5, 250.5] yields 2.77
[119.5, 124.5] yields 3.31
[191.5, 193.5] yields 2.97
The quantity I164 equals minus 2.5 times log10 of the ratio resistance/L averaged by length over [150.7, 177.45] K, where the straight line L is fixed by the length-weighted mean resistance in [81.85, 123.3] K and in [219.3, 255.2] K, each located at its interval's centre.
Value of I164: 0.189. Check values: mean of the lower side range 3.52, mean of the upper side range 2.94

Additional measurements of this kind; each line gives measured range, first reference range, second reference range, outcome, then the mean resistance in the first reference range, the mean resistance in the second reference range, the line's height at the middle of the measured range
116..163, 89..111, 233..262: 0.134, 3.58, 2.79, 3.37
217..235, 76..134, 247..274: -0.138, 3.46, 2.38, 2.62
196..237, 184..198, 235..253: 0.045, 2.98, 3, 2.99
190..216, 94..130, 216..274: 0.057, 3.42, 2.74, 2.95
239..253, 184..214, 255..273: -0.207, 2.84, 2.28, 2.44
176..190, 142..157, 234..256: -0.041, 2.8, 2.93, 2.84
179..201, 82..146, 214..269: 0.026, 3.38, 2.78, 3.02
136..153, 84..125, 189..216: 0.104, 3.49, 2.81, 3.21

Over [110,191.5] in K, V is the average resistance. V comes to 2.98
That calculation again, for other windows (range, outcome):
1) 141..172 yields 2.75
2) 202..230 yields 2.83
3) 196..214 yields 2.72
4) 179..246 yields 2.94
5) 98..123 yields 3.42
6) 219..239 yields 2.99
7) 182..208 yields 2.88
